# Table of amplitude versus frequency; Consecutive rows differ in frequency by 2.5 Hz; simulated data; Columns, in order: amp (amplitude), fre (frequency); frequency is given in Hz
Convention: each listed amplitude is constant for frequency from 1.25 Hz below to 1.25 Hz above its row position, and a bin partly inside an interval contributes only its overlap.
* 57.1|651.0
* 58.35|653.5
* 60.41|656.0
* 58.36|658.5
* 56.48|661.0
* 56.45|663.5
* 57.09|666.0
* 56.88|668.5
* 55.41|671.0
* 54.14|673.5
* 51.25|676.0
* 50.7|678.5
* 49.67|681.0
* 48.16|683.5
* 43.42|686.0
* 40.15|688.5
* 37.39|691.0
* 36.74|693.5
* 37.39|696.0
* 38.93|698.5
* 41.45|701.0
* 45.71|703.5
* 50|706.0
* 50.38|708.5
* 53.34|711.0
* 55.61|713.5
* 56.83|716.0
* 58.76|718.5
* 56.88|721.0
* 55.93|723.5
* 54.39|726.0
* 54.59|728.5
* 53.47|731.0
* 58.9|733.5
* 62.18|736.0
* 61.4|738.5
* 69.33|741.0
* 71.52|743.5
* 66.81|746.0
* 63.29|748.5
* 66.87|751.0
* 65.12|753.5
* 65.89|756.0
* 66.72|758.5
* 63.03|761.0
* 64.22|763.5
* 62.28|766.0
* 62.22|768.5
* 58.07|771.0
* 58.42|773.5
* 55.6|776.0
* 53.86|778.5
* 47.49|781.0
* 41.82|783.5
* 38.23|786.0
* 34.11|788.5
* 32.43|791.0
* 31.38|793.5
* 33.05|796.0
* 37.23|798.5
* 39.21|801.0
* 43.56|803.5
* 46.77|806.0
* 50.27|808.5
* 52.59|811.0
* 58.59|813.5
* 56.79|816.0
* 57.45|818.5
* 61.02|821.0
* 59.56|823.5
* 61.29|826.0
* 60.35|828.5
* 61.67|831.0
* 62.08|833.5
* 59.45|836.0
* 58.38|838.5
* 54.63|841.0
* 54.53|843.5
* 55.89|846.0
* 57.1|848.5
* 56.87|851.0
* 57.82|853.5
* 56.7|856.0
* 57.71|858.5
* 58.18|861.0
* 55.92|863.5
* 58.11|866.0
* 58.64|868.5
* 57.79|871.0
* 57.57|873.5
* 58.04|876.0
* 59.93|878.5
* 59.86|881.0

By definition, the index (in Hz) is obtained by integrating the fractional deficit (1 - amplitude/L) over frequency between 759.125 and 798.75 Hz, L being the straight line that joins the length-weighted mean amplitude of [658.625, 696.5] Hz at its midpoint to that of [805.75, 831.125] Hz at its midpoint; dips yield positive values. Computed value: 4.2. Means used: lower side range 49.3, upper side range 57.1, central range 48.9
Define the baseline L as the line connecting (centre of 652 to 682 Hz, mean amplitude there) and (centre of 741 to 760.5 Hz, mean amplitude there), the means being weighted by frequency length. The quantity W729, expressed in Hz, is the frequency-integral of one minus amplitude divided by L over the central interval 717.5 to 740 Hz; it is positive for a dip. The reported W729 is 2.2 Hz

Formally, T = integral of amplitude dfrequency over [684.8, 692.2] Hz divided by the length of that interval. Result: 40.3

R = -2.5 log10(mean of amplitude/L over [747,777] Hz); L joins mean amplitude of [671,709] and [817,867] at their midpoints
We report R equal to -0.22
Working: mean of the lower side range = 45.3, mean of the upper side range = 58.2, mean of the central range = 62.7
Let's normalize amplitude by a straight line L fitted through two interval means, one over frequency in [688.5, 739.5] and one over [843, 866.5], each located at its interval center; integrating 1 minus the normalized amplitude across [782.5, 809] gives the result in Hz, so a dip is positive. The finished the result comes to 7.7 Hz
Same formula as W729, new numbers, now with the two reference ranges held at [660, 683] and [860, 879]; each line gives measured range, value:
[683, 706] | 5.6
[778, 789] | 2.6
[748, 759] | -2.0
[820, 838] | -1.1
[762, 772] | -1.1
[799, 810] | 2.3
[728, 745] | -2.1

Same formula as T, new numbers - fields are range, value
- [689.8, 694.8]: 37.1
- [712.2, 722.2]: 57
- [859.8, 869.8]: 57.7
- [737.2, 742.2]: 65.3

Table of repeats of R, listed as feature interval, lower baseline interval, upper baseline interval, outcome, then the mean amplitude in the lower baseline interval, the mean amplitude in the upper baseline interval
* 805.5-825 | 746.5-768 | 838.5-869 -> 0.08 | 64.7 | 56.9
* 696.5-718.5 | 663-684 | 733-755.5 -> 0.20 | 53.4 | 65.3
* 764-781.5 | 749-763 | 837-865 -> 0.11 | 65.3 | 56.7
